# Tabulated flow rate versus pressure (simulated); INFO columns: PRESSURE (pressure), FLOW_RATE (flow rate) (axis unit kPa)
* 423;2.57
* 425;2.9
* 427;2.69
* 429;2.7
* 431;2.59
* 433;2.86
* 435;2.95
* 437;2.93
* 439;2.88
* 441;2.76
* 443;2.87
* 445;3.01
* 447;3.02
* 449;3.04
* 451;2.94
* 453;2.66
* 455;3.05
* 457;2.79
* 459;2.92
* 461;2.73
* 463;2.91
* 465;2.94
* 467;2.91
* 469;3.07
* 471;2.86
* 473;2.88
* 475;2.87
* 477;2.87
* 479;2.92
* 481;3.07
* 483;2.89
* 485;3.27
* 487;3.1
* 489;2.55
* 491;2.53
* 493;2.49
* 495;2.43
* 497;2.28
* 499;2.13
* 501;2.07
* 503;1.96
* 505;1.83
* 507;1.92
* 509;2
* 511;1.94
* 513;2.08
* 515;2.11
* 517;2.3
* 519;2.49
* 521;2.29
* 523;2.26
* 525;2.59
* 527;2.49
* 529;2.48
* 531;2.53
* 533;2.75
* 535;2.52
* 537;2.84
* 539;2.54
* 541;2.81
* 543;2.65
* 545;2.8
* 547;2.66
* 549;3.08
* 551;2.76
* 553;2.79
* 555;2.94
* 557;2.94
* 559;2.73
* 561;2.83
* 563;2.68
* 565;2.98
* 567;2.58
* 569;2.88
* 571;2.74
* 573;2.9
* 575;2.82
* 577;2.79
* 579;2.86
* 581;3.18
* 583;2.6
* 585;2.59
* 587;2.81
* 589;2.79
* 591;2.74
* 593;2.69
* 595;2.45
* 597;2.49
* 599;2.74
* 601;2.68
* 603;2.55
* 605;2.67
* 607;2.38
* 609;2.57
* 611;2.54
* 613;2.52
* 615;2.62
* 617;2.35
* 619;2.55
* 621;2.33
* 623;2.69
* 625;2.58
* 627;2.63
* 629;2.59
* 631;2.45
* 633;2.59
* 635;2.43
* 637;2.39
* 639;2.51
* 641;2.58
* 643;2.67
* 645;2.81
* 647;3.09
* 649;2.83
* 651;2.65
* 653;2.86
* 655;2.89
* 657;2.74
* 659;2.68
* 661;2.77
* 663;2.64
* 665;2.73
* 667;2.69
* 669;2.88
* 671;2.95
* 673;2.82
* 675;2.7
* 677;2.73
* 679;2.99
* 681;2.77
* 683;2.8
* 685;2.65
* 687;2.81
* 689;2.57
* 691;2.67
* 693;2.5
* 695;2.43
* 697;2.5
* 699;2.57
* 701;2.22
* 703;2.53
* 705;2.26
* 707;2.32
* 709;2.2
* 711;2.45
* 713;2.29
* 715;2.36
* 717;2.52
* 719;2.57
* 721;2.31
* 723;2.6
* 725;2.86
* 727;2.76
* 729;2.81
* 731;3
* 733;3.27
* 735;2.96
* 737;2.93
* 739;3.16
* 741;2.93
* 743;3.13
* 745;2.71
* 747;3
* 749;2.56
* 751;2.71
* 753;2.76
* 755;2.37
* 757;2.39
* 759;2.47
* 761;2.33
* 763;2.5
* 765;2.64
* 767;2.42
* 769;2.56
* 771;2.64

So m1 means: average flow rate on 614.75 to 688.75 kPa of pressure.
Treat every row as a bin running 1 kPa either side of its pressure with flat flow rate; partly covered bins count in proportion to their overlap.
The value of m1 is 2.69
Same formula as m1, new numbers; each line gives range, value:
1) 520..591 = 2.73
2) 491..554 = 2.42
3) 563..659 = 2.67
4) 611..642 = 2.52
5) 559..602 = 2.75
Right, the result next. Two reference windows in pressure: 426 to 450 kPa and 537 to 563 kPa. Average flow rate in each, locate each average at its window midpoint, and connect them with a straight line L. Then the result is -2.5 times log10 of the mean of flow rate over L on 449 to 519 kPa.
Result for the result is 0.09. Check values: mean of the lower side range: 2.86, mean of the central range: 2.6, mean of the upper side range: 2.79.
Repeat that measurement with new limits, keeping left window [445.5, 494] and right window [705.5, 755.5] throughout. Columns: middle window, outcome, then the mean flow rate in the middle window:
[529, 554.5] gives 0.04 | 2.72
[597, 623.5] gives 0.10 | 2.55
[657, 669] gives 0.01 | 2.72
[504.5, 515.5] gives 0.40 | 1.98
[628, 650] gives 0.05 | 2.63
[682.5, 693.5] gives 0.03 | 2.67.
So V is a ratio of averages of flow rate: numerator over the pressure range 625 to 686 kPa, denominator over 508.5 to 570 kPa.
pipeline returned 1.0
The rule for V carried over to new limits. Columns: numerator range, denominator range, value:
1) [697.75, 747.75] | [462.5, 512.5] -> 1.03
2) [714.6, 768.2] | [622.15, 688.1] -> 1.00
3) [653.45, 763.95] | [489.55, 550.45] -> 1.11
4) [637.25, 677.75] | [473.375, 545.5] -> 1.11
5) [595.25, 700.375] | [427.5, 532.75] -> 1.00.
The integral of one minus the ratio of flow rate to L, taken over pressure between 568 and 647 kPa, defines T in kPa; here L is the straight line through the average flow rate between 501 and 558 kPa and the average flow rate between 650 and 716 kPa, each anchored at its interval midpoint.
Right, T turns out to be -2.9 kPa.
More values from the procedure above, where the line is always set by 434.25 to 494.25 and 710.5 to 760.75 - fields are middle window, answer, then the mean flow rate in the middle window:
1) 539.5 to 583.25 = 0.1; 2.82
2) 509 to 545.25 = 5.0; 2.45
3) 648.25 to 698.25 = 0.4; 2.73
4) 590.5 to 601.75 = 0.7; 2.63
